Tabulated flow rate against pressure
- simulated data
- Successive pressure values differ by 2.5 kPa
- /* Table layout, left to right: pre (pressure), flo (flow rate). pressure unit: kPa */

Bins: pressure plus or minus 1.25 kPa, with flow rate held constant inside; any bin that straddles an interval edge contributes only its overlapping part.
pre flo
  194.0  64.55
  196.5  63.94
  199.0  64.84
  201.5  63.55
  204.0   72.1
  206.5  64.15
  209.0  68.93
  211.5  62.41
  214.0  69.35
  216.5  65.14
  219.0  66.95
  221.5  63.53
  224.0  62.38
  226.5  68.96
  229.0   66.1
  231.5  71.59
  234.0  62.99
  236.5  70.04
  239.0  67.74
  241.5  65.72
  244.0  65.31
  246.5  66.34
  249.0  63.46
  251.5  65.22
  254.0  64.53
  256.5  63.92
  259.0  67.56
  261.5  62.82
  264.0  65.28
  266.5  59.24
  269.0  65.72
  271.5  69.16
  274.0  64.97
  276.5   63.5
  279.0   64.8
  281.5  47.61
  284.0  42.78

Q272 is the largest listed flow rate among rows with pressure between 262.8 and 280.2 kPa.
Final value 69.16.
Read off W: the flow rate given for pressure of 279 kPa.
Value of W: 64.8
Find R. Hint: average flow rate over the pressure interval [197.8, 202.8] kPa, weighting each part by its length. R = 64.3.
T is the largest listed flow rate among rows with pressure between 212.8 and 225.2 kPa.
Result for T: 69.35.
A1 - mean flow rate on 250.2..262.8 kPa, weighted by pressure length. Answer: 64.8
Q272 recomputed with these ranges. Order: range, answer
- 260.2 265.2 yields 65.28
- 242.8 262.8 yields 67.56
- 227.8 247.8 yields 71.59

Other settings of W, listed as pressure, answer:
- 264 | 65.28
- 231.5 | 71.59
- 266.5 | 59.24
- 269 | 65.72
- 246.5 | 66.34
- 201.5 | 63.55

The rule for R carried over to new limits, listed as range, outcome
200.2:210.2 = 67.2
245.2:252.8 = 65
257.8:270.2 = 64.1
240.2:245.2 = 65.5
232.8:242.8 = 66.6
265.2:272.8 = 64.7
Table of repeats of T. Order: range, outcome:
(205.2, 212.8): 68.93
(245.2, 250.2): 66.34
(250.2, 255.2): 65.22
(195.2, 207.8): 72.1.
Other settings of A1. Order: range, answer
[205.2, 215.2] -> 66.2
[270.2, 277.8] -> 65.9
